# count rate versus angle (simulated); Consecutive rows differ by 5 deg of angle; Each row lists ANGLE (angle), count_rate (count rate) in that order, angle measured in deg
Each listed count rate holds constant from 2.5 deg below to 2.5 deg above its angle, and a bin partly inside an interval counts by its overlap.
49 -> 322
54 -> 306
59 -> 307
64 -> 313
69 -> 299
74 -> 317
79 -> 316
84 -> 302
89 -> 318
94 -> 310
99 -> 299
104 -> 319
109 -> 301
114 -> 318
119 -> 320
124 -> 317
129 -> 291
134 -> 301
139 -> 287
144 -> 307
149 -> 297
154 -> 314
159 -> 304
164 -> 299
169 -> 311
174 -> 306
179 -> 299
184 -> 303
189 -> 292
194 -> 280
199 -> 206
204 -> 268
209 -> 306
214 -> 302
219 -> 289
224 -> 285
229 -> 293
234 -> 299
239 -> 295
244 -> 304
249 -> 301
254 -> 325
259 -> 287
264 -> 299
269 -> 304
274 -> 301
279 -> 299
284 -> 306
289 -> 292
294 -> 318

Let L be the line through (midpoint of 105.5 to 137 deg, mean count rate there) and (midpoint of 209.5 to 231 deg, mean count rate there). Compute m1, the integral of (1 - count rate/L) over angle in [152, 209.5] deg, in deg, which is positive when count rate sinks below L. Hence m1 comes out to 1.8 deg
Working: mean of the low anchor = 308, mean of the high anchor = 294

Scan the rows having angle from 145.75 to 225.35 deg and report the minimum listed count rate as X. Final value 206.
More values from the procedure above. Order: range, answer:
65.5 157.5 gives 287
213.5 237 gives 285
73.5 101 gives 299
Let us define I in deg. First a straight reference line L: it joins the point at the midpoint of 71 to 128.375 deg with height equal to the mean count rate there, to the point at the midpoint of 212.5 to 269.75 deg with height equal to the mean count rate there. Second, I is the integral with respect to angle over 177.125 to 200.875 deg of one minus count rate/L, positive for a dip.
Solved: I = 2.0 deg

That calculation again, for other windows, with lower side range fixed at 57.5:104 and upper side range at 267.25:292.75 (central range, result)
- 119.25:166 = 0.6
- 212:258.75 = 0.7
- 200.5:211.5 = 0.9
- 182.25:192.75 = 0.3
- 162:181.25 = 0.1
